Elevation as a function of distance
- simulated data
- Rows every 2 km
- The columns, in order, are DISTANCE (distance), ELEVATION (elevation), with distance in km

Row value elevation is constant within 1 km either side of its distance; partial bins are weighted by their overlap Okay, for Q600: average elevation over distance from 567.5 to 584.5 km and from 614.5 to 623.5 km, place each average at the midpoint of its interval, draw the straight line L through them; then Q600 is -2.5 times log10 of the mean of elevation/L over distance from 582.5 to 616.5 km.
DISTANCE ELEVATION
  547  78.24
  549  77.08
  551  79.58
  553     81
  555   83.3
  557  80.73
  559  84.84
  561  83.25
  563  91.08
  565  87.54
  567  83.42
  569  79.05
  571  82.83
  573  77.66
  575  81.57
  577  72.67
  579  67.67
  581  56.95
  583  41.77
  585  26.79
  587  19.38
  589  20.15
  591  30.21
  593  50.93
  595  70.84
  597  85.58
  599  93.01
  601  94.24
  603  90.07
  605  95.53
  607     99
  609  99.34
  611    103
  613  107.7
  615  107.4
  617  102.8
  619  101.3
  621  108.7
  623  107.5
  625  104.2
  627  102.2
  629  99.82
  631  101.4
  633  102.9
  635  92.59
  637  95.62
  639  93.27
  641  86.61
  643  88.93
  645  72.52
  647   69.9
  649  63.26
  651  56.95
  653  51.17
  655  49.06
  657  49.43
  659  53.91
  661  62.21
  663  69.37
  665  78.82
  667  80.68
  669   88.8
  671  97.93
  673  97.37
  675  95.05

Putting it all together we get 0.24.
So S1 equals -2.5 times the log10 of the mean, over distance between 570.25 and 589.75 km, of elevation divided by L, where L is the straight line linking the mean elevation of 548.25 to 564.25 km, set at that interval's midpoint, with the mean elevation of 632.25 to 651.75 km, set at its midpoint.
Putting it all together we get 0.45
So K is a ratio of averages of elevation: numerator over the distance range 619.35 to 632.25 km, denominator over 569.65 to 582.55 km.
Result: 1.4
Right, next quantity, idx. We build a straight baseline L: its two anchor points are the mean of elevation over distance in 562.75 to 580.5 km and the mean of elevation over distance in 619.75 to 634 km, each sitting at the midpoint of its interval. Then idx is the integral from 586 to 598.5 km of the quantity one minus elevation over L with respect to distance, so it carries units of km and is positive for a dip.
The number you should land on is 5.8 km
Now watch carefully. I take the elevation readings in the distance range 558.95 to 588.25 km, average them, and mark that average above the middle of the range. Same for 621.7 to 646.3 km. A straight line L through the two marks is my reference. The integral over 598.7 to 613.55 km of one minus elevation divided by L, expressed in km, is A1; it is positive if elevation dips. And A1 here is -2.6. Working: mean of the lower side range 68.2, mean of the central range 97.7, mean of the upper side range 95.5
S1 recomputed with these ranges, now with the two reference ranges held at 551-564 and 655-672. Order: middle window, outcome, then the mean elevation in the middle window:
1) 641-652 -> 0.02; 71.8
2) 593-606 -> -0.09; 85.3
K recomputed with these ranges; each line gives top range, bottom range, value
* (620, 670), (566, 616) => 1.11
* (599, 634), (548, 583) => 1.29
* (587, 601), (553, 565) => 0.69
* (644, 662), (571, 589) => 1.07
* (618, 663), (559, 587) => 1.17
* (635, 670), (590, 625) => 0.79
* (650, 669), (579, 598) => 1.37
